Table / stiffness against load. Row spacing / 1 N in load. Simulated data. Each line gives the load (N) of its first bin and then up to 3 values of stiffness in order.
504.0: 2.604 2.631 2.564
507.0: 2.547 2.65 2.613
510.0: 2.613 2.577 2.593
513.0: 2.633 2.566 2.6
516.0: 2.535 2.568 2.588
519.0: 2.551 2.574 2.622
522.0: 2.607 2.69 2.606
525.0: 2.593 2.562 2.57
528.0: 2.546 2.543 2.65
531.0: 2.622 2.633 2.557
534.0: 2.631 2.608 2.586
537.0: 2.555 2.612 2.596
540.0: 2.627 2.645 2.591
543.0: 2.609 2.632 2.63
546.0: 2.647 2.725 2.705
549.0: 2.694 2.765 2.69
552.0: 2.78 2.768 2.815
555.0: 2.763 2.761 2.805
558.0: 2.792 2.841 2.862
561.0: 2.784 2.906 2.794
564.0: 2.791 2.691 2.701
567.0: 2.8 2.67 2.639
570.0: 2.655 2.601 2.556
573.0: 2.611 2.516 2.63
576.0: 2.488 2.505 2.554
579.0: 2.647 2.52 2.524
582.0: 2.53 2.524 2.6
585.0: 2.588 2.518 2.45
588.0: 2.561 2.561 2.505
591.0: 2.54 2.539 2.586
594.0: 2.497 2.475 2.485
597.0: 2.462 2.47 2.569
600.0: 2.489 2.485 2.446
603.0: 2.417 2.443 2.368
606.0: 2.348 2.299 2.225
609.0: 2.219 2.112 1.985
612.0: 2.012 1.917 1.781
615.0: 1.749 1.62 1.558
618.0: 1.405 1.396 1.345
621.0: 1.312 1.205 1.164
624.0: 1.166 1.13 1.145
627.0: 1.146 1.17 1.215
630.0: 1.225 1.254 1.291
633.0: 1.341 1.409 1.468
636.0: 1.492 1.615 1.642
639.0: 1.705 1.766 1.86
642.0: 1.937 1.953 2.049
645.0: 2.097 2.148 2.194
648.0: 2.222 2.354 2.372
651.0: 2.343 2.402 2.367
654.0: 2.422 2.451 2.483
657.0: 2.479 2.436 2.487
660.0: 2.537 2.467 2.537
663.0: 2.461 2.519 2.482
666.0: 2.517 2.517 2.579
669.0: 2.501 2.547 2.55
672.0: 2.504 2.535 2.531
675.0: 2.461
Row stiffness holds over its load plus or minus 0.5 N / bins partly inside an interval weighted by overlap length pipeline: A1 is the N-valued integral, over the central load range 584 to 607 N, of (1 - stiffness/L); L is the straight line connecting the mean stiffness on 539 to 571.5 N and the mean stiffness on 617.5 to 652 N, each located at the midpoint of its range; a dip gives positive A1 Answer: -3.50 N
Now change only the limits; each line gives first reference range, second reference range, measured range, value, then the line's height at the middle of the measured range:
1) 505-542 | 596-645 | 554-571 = -3.7 N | 2.27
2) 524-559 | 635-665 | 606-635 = 9.8 N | 2.32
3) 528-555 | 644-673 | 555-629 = 7.9 N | 2.55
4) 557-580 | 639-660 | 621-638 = 7.6 N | 2.35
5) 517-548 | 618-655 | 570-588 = -3.0 N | 2.19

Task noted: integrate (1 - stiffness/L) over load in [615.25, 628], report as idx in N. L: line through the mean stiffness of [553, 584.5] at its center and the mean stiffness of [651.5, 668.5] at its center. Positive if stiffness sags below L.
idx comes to 6.3 N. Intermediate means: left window 2.67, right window 2.48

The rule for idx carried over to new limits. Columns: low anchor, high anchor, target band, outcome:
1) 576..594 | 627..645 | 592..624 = 1.0 N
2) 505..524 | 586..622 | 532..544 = -0.6 N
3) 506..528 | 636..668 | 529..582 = -3.7 N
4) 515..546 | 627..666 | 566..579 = -1.2 N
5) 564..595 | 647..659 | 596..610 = 0.7 N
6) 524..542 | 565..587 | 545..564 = -1.3 N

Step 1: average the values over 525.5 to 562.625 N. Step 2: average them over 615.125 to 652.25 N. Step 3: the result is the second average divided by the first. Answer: 0.6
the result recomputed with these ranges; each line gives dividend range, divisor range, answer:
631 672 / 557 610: 0.85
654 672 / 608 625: 1.54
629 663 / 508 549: 0.77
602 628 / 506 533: 0.67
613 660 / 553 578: 0.65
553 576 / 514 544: 1.05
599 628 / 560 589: 0.69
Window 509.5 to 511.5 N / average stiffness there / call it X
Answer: 2.59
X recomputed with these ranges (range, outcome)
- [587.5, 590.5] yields 2.54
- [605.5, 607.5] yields 2.32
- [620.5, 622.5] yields 1.26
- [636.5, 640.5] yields 1.68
